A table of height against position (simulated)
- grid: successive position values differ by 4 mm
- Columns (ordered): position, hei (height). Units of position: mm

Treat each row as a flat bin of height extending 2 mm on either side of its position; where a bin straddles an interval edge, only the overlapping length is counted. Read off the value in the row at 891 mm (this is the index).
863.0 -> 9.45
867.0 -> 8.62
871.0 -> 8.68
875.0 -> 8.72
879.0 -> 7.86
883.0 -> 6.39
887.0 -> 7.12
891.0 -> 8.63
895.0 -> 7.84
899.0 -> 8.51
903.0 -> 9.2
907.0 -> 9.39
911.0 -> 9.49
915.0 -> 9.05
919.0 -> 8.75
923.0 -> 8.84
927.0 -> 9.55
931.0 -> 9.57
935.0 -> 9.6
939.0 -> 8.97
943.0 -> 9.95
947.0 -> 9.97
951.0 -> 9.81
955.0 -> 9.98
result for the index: 8.63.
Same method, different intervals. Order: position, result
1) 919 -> 8.75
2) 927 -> 9.55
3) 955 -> 9.98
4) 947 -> 9.97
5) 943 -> 9.95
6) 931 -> 9.57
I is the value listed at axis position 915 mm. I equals 9.05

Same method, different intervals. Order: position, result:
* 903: 9.2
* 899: 8.51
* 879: 7.86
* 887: 7.12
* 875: 8.72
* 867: 8.62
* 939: 8.97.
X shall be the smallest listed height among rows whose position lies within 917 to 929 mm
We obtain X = 8.75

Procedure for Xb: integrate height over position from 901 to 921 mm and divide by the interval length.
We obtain 9.18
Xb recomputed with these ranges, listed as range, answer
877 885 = 7.12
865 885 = 8.05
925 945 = 9.53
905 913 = 9.44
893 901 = 8.18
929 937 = 9.59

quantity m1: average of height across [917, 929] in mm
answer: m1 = 9.05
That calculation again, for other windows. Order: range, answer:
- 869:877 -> 8.7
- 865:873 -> 8.65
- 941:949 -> 9.96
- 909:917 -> 9.27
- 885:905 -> 8.26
